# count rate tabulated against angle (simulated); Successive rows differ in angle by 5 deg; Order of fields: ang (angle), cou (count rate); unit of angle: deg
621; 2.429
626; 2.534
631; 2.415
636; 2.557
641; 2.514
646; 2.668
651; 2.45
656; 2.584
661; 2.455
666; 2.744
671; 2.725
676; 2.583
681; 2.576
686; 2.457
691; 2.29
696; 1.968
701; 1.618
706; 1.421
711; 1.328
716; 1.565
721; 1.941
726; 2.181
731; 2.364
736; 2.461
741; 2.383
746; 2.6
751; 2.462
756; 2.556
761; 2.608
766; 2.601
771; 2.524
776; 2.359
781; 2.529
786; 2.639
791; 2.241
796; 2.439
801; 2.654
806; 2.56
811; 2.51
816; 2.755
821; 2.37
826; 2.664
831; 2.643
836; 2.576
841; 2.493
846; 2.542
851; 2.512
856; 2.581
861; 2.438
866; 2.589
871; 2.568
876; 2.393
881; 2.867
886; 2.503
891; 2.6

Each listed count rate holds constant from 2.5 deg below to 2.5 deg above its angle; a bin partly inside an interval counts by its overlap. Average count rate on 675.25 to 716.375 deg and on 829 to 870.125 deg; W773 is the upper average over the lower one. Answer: 1.29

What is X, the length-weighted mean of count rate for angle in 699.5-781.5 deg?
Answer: 2.21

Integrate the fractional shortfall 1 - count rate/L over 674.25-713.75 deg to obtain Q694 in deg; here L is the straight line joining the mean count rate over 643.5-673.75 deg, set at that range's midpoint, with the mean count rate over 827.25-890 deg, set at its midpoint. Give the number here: 8.8 deg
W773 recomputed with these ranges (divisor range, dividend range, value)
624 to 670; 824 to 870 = 1.00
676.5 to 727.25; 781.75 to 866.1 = 1.30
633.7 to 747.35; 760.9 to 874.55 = 1.11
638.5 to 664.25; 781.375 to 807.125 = 0.99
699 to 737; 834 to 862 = 1.37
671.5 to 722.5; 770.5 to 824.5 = 1.25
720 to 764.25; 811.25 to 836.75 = 1.08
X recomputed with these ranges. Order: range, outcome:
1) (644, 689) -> 2.58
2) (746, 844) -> 2.54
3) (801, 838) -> 2.59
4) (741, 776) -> 2.53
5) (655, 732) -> 2.16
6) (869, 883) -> 2.6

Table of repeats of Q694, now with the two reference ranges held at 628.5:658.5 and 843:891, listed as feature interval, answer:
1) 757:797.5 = 0.80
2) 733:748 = 0.41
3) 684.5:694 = 0.72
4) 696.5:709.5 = 4.94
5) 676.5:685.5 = -0.06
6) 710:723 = 4.65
